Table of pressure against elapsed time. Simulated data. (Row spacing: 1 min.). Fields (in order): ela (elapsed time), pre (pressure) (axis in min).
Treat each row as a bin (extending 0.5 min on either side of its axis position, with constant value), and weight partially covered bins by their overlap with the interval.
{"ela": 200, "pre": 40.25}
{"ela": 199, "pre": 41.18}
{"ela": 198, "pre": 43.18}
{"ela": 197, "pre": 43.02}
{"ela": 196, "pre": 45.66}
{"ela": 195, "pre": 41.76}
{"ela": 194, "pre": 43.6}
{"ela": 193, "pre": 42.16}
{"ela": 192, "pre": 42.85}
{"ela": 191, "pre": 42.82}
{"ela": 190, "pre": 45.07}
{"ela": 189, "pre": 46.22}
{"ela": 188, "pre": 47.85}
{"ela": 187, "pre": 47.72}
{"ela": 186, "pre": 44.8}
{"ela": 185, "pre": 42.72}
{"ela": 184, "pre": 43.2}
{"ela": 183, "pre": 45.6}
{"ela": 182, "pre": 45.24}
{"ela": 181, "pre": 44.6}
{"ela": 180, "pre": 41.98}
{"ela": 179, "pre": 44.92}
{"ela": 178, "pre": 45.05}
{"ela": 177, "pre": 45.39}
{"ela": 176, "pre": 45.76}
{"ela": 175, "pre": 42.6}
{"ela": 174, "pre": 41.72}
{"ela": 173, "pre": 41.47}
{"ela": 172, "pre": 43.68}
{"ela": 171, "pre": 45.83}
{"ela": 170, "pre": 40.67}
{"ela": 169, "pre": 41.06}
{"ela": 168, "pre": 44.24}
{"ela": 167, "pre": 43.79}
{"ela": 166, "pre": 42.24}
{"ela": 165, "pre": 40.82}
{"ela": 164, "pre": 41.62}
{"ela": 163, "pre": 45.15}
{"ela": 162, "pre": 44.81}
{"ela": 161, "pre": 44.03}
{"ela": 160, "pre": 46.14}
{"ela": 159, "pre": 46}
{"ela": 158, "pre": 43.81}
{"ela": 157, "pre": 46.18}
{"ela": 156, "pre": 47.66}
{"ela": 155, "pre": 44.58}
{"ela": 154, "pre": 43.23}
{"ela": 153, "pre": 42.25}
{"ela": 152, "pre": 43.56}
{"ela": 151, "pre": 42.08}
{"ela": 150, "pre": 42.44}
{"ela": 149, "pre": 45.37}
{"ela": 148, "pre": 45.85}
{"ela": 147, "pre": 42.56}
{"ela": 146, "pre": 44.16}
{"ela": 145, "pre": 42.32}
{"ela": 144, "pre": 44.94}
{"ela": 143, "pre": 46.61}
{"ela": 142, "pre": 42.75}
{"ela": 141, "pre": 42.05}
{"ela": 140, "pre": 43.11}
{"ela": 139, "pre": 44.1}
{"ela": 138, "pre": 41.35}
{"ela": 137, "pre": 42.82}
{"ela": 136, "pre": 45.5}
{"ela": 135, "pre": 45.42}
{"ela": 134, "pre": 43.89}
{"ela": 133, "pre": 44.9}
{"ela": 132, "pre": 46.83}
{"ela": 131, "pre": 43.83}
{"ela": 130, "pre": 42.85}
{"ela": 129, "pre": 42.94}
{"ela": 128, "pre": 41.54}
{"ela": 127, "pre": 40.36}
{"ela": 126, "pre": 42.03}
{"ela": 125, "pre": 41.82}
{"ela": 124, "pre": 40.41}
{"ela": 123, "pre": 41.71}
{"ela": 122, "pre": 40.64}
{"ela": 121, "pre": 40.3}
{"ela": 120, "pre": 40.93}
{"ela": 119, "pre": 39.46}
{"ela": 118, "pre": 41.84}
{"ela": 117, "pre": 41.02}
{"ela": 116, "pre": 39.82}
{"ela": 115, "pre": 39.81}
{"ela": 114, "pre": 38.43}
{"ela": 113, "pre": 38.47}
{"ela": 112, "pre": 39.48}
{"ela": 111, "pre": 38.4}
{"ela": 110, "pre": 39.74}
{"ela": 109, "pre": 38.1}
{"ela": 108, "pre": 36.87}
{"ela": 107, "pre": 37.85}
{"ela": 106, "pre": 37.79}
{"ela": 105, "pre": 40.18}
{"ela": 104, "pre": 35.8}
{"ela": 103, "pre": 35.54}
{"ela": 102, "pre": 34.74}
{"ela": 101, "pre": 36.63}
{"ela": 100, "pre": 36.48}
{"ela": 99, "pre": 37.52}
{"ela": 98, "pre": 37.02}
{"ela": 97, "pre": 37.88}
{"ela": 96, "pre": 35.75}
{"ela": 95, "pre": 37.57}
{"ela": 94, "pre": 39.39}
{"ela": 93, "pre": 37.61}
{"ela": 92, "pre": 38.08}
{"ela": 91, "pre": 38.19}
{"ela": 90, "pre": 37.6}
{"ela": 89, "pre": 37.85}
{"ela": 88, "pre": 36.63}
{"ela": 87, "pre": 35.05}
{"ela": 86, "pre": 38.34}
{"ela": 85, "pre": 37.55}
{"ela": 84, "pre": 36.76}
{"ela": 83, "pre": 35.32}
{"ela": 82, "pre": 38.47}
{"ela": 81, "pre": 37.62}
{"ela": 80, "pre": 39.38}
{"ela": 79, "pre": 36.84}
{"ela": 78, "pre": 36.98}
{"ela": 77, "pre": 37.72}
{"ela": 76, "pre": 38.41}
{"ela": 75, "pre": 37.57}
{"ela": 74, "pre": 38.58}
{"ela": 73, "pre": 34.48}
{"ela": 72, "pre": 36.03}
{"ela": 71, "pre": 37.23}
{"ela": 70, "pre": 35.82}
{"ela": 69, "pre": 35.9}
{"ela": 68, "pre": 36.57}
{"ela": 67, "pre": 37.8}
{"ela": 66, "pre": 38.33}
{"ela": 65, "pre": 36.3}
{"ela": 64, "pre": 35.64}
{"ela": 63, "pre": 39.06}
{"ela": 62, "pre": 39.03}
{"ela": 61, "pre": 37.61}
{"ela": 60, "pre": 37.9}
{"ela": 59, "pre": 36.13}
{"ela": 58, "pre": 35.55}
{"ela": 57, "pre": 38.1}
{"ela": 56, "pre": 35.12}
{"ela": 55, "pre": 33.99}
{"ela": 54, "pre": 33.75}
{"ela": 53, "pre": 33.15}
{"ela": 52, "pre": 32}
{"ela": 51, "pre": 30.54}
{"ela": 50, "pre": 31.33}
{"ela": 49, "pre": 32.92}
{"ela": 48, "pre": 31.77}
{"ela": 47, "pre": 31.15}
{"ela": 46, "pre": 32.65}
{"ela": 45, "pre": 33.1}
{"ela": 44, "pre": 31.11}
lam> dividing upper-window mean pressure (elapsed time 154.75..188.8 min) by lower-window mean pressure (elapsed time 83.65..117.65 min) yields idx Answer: 1.17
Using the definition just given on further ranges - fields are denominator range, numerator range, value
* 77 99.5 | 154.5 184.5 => 1.18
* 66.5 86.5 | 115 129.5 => 1.10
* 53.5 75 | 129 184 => 1.20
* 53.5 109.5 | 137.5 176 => 1.18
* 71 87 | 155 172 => 1.18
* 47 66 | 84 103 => 1.06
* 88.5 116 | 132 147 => 1.16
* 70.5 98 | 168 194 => 1.18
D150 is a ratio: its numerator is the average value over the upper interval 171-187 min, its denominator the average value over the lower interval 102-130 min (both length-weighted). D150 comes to 1.1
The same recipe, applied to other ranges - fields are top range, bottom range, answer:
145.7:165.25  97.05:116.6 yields 1.17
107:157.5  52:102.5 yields 1.15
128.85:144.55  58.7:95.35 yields 1.18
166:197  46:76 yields 1.24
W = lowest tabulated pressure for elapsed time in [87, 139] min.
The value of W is 34.74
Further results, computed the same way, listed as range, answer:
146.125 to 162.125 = 42.08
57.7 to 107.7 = 34.48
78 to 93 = 35.05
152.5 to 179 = 40.67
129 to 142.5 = 41.35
